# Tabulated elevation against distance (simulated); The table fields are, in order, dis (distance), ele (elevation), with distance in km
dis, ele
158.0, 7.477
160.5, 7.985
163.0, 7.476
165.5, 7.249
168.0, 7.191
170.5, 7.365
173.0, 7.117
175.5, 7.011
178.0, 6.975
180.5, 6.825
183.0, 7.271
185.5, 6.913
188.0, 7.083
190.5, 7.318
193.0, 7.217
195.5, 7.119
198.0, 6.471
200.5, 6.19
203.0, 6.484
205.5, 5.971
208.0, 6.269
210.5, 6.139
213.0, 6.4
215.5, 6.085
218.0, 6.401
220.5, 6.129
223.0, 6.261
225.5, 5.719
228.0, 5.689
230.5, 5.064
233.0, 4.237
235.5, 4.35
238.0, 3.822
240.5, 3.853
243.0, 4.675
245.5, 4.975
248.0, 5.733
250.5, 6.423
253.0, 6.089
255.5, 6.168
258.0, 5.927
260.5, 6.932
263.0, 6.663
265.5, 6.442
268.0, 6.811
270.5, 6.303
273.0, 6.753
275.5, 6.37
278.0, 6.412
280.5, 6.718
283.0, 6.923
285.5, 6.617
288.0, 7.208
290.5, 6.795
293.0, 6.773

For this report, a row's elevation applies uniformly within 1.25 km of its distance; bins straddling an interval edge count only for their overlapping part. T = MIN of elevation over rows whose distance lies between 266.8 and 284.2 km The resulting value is 6.303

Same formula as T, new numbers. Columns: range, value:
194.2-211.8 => 5.971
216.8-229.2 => 5.689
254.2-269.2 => 5.927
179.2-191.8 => 6.825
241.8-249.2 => 4.675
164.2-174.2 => 7.117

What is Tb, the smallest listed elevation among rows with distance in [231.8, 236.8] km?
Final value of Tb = 4.237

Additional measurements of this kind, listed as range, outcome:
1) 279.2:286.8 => 6.617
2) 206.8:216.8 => 6.085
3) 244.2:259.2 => 4.975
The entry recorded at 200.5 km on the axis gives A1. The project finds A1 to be 6.19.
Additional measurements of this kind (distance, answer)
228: 5.689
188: 7.083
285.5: 6.617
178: 6.975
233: 4.237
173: 7.117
